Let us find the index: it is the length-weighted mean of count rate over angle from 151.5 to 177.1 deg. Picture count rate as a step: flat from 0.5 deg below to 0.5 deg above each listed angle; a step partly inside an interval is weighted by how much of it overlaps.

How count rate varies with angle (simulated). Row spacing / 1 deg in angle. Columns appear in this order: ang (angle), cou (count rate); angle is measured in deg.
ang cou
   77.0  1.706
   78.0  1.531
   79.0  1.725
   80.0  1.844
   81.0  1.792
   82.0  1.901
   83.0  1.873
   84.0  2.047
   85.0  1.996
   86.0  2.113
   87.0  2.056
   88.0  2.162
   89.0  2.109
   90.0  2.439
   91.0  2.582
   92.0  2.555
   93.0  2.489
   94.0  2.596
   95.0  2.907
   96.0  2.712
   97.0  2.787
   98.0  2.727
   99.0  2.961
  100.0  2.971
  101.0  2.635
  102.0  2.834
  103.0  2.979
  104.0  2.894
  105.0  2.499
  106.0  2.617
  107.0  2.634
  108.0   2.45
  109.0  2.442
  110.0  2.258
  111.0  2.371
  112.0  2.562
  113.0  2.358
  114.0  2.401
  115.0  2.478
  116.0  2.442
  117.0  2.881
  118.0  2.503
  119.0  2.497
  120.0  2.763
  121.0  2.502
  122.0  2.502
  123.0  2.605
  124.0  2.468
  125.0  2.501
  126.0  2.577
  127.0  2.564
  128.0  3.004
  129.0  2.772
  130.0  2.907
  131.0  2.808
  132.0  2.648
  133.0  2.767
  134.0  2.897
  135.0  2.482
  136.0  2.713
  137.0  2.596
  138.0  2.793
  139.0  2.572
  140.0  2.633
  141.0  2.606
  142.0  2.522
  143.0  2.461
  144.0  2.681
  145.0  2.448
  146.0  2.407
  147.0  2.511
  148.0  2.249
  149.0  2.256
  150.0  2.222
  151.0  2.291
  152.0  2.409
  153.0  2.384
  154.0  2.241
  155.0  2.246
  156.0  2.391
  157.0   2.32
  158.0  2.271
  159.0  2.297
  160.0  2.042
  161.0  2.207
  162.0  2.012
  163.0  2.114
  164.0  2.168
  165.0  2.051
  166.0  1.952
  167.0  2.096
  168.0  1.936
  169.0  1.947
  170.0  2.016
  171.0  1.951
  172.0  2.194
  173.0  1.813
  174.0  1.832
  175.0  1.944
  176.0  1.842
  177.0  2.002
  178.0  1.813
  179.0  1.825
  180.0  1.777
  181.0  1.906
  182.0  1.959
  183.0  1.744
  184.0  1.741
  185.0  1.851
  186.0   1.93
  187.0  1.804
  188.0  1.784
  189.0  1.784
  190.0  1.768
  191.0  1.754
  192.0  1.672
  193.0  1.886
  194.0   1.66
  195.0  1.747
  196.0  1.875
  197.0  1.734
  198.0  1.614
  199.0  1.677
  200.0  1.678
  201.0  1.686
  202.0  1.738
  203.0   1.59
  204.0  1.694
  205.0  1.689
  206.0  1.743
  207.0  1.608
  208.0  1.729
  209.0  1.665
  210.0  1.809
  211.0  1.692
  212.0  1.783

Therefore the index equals 2.1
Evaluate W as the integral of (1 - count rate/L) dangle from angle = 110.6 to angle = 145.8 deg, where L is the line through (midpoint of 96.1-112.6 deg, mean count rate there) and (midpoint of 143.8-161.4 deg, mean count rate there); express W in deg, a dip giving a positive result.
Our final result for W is -1.6 deg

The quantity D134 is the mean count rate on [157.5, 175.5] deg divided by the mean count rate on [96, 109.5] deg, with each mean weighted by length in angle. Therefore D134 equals 0.75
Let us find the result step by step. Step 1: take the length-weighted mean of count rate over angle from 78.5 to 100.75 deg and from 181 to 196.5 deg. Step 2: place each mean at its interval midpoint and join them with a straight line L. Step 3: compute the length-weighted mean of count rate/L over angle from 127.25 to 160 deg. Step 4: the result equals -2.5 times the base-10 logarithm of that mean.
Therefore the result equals -0.22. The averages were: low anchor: 2.34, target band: 2.52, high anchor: 1.8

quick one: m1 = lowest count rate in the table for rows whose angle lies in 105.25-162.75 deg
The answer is 2.012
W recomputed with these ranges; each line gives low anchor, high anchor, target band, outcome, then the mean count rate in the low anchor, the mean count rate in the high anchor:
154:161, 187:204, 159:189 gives 1.2 deg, 2.26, 1.73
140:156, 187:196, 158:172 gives 0.5 deg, 2.4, 1.77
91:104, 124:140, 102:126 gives 1.5 deg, 2.76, 2.7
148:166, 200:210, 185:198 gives 0.4 deg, 2.22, 1.69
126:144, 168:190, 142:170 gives 0.7 deg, 2.69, 1.88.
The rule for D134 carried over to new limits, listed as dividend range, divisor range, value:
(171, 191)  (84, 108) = 0.73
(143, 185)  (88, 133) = 0.81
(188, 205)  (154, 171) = 0.81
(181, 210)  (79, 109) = 0.72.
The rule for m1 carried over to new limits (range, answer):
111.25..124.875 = 2.358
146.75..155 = 2.222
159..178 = 1.813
